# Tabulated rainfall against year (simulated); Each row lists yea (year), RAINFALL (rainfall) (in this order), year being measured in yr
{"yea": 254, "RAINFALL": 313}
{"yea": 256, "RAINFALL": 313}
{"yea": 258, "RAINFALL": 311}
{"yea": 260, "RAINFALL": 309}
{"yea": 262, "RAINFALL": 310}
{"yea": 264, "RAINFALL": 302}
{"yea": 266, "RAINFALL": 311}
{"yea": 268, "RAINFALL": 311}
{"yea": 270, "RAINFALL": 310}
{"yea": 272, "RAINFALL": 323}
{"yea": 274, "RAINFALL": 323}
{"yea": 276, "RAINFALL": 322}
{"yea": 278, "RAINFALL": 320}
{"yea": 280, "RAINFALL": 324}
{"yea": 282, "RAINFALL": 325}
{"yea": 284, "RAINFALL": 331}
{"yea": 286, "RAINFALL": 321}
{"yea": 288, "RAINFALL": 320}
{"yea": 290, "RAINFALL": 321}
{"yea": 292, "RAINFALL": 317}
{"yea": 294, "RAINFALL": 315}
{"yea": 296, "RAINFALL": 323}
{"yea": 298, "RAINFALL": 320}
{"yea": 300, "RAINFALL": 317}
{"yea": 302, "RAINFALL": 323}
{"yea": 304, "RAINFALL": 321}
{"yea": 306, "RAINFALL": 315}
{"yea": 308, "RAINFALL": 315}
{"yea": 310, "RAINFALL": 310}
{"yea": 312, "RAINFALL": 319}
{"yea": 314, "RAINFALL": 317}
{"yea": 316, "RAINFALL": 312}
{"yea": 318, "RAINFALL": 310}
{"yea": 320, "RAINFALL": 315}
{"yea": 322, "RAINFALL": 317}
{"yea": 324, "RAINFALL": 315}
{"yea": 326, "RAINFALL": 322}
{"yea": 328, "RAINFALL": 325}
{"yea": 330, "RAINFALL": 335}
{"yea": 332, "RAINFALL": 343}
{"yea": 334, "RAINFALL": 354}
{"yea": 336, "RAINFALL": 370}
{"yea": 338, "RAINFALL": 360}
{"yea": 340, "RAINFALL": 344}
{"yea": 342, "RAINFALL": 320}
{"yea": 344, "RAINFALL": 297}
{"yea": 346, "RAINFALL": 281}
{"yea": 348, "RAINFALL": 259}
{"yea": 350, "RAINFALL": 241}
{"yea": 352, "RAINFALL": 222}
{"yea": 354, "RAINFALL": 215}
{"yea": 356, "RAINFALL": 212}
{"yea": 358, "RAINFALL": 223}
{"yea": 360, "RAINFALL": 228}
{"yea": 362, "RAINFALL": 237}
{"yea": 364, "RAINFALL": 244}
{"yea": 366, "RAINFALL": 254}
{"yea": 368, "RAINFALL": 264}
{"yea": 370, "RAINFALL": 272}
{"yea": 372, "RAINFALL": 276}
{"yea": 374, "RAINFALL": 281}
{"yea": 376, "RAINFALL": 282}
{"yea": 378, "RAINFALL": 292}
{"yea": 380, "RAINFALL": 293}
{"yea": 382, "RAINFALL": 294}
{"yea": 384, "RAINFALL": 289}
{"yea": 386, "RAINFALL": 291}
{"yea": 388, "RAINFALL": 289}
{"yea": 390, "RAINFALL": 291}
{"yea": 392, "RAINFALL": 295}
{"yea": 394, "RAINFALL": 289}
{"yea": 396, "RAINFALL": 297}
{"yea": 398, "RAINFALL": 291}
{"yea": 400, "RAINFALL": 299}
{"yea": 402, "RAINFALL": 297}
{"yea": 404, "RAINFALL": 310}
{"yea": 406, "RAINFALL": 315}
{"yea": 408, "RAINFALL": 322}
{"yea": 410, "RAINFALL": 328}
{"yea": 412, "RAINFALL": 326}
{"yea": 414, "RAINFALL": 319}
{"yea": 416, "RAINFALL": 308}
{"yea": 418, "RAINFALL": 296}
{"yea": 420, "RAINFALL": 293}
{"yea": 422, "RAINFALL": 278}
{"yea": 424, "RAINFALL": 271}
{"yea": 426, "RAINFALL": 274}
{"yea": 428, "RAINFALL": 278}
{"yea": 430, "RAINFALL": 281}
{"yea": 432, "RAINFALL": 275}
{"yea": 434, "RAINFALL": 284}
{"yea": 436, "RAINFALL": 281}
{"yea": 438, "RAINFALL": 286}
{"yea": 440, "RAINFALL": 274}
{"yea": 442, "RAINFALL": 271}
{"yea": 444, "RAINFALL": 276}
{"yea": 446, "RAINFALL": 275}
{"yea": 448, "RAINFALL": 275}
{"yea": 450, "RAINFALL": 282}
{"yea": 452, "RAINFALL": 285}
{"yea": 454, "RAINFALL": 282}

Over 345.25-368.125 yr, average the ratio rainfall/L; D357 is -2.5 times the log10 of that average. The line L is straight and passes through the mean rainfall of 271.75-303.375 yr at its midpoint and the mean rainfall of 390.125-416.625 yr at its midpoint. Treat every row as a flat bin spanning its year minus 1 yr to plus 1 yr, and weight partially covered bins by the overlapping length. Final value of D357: 0.29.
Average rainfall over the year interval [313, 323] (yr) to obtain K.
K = 314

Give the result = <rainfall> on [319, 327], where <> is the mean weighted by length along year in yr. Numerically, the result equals 317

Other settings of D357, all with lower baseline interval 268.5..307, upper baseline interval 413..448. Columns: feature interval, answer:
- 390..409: -0.04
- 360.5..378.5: 0.13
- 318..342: -0.09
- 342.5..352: 0.14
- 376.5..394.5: 0.01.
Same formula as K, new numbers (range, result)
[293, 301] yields 319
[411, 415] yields 322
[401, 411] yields 314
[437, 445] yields 277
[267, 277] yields 318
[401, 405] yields 304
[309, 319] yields 314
